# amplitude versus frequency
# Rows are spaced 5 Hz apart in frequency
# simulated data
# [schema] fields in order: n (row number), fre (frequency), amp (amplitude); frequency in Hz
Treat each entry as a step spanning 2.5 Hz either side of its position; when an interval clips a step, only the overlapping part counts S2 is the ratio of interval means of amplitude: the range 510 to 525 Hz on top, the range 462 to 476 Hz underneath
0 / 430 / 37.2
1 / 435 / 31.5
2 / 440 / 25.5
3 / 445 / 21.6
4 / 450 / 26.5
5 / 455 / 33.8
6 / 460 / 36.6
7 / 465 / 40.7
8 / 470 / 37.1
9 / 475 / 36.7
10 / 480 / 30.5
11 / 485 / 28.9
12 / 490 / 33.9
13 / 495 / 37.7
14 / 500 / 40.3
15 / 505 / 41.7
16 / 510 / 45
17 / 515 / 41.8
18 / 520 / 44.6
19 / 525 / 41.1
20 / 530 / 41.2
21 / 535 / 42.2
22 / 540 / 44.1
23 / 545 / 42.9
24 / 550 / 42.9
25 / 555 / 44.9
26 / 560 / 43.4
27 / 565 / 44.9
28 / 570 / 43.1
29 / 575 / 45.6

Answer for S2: 1.1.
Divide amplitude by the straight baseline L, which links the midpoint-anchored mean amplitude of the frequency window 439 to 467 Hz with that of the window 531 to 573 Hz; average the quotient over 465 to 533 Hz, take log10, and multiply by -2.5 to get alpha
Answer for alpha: -0.053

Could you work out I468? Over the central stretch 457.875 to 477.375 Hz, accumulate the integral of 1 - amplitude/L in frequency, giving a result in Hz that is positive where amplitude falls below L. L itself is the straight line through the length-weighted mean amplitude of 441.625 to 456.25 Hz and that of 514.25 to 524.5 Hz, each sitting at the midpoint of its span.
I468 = -4.3 Hz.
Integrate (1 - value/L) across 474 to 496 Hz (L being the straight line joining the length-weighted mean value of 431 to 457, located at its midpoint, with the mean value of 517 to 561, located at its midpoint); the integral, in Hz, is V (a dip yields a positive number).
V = 1.0 Hz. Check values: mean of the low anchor 28.2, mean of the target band 33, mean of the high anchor 43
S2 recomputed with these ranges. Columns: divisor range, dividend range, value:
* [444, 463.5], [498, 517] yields 1.37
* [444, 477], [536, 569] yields 1.30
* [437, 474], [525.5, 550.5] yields 1.33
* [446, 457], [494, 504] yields 1.37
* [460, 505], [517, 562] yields 1.19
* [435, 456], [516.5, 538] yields 1.57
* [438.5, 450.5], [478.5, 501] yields 1.41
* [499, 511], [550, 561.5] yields 1.04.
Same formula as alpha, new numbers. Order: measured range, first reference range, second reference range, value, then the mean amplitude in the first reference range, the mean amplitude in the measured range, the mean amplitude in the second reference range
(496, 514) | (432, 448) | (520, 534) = -0.11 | 26.6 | 41.9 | 41.9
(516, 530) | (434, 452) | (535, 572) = -0.10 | 25.8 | 42.4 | 43.6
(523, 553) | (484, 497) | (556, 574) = -0.06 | 33.9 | 42.5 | 44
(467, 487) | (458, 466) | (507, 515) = 0.19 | 38.4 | 33.6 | 43.8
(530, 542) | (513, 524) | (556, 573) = 0.02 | 43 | 42.7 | 43.9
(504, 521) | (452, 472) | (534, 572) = -0.07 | 36.8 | 43.3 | 43.6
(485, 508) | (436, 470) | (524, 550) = -0.01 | 31.3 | 37.5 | 42.4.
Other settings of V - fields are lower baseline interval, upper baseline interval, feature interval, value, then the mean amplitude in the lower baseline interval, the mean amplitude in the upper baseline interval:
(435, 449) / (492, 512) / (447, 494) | -2.1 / 25.3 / 40.9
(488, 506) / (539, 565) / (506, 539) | -1.6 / 38.2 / 43.7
